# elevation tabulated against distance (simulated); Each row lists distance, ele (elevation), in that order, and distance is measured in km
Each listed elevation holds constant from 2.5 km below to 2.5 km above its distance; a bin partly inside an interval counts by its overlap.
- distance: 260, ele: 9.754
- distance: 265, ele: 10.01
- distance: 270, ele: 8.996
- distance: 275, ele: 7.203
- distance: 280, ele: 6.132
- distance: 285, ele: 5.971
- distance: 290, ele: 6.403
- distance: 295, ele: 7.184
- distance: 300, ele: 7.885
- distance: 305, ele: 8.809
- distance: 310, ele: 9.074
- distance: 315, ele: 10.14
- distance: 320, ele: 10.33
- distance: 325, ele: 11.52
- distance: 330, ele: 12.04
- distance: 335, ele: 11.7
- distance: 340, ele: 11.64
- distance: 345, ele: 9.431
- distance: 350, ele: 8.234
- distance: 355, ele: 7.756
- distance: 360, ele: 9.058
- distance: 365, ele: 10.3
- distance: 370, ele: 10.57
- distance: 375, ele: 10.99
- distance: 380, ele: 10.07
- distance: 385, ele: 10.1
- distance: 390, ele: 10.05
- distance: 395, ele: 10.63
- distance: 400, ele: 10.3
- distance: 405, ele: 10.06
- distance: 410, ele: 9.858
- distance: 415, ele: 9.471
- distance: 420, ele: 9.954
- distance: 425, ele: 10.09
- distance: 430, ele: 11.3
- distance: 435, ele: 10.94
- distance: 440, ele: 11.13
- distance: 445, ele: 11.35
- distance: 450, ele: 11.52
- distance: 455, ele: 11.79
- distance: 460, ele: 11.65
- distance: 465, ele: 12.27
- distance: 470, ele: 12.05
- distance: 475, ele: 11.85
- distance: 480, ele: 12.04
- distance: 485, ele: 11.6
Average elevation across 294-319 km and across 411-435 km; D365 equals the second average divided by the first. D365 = 1.2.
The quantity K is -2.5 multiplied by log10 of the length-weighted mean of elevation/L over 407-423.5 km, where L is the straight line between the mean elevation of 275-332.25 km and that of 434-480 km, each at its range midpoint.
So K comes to 0.110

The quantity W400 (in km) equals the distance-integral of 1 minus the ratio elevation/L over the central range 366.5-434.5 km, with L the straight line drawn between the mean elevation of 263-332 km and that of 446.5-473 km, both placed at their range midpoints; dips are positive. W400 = 2.4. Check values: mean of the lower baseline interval 8.66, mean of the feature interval 10.3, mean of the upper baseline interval 11.8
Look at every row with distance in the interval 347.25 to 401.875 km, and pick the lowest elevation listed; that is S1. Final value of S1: 7.756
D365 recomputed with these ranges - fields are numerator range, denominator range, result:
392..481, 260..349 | 1.21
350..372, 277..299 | 1.42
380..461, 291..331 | 1.13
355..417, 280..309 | 1.38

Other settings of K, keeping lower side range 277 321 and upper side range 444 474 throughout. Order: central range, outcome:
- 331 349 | -0.21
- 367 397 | -0.05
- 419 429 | 0.07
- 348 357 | 0.15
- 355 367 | 0.02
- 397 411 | 0.04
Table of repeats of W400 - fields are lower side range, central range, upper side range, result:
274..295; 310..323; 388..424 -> -4.7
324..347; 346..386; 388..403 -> 4.3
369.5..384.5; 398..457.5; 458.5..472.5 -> 3.8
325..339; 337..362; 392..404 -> 4.7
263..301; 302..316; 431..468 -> -1.9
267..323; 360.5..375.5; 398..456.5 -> -1.4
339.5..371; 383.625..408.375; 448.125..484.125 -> 0.2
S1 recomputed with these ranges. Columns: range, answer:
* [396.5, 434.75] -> 9.471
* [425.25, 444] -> 10.94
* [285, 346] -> 5.971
